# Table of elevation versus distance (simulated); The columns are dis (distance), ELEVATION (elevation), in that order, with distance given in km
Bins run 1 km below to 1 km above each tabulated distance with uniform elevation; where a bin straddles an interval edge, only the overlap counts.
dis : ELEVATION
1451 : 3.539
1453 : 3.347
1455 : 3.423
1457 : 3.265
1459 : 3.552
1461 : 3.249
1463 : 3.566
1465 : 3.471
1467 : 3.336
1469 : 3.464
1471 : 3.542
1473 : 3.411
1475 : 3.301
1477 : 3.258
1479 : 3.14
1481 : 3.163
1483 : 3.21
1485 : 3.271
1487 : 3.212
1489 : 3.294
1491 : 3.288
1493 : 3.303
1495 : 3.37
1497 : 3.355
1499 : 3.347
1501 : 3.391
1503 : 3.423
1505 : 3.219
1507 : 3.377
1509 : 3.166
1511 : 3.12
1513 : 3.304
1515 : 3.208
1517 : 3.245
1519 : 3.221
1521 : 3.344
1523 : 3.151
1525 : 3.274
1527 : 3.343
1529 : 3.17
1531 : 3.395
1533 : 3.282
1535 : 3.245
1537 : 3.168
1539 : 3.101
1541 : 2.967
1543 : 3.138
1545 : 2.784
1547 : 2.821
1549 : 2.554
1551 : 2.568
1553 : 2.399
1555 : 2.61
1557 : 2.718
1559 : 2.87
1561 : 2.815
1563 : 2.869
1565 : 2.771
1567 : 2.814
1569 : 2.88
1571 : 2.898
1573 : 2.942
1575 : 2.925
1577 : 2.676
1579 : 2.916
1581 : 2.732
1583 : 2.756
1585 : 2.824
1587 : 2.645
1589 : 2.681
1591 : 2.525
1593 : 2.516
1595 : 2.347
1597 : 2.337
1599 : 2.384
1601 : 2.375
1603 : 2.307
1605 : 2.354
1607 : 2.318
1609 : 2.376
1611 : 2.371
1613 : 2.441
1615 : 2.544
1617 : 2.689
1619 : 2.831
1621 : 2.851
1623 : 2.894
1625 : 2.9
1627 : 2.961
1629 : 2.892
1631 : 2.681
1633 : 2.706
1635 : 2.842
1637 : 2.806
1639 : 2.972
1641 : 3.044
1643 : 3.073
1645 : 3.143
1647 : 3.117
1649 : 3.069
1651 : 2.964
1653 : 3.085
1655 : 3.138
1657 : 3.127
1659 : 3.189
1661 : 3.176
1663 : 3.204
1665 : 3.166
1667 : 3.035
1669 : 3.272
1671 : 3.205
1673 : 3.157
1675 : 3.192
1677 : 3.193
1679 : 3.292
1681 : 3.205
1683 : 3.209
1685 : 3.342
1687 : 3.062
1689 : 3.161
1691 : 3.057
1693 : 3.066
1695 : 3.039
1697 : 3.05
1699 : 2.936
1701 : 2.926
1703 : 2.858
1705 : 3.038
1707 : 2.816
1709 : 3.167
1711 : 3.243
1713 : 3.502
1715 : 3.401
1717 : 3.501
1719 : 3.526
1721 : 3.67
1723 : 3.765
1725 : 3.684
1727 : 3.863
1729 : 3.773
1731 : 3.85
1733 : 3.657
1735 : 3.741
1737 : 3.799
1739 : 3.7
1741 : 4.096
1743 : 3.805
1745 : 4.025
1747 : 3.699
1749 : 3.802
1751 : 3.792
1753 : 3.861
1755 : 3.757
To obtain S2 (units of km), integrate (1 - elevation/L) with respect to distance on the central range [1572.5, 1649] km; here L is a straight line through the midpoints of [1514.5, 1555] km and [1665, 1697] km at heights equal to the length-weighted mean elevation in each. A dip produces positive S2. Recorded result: 10.0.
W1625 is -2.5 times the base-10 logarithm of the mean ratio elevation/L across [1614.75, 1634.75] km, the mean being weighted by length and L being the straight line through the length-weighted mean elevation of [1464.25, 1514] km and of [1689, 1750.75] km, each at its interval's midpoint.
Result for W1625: 0.209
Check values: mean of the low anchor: 3.31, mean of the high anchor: 3.47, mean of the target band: 2.81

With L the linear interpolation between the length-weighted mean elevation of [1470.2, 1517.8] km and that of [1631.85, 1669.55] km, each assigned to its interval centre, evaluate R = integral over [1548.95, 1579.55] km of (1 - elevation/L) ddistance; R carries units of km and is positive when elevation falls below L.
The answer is 4.0 km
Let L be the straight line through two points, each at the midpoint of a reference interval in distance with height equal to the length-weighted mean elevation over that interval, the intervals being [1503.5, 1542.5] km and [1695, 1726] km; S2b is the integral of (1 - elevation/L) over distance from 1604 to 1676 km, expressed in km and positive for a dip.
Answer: 7.5 km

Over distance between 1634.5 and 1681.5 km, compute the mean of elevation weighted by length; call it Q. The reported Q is 3.11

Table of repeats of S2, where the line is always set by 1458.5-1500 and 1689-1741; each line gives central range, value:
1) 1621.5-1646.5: 3.4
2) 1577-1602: 5.7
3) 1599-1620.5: 5.8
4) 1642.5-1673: 2.2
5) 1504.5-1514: 0.3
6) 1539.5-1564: 4.3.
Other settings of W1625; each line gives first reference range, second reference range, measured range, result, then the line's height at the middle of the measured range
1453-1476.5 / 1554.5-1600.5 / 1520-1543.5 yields -0.08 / 3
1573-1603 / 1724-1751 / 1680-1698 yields 0.10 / 3.42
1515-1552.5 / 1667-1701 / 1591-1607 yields 0.29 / 3.11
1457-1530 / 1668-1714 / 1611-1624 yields 0.19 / 3.2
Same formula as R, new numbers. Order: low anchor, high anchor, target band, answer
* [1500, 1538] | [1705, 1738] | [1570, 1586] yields 2.5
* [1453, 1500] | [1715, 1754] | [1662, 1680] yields 2.3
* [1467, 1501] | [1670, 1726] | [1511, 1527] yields 0.2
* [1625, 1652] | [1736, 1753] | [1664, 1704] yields 2.4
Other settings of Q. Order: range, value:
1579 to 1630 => 2.6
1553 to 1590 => 2.79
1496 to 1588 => 3.02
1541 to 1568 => 2.76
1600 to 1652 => 2.75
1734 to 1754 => 3.83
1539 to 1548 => 2.95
